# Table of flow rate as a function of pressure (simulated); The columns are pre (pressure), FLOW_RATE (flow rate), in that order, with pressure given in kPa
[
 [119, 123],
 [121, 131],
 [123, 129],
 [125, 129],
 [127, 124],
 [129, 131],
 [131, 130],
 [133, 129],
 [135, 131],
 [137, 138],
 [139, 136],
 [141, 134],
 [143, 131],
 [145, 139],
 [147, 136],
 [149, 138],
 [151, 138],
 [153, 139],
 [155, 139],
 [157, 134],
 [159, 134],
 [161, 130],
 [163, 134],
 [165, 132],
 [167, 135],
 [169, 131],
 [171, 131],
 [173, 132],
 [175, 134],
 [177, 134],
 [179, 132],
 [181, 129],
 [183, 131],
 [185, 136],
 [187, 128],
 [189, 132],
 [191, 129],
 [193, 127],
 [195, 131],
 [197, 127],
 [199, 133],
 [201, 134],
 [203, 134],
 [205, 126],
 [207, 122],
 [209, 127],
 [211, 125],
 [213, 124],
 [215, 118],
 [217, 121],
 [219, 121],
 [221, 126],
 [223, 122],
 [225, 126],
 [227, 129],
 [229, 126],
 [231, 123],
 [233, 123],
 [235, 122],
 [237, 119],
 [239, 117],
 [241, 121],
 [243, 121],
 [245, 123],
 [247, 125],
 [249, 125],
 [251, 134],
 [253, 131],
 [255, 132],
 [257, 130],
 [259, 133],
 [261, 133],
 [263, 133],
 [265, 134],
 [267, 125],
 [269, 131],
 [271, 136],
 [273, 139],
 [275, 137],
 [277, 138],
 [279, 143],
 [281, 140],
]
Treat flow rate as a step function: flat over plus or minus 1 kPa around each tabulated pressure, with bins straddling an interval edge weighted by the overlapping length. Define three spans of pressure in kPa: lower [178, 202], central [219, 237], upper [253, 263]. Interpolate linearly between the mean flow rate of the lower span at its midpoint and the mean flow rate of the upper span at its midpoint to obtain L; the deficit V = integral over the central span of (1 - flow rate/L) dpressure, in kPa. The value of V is 1.0 kPa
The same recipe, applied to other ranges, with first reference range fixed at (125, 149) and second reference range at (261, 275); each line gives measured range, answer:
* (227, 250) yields 1.8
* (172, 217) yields 1.3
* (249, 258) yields 0.2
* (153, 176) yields -0.1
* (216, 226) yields 0.7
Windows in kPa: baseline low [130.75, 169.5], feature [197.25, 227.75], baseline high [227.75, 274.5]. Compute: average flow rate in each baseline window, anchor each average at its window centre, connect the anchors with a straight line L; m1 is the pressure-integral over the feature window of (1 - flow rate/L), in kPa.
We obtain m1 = 1.1 kPa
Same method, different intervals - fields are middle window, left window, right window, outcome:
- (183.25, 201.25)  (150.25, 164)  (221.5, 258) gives 0.0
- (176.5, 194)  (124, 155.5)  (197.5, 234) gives -0.3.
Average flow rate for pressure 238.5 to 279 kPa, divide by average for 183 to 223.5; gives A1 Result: 1.0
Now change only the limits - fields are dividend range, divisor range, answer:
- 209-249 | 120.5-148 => 0.93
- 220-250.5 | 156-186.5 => 0.93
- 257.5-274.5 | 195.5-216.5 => 1.05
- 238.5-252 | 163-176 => 0.93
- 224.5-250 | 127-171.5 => 0.92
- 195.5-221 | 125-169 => 0.94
